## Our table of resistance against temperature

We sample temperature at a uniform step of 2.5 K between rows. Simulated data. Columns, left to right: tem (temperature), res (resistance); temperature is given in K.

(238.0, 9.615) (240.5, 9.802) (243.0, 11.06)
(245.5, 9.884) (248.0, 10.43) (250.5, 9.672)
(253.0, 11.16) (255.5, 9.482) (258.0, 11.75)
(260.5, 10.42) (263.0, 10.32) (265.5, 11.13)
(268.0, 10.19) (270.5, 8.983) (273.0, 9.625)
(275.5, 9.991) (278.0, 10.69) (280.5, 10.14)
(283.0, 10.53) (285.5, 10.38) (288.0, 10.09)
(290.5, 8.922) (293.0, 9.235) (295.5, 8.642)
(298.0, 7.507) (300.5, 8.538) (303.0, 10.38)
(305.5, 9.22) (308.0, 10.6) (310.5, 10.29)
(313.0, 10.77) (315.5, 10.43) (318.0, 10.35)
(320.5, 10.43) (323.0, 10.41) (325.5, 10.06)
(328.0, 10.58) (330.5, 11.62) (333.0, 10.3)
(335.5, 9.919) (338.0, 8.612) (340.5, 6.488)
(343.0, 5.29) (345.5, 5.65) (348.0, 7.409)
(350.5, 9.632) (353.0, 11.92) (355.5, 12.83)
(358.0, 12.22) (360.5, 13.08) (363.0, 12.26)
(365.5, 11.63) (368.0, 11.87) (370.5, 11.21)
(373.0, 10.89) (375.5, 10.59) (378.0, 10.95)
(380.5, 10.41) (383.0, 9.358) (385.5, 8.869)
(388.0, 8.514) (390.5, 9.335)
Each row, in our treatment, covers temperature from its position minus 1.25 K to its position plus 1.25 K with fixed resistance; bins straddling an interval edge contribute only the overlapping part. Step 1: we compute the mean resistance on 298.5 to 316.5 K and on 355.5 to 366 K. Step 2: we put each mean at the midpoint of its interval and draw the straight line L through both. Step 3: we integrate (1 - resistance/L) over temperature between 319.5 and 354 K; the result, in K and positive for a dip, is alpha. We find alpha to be 6.4 K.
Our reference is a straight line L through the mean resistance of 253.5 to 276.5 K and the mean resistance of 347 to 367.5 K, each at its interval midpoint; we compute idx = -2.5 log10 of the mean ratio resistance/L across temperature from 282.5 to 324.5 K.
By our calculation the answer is 0.100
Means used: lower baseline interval 10.2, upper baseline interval 11.4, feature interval 9.8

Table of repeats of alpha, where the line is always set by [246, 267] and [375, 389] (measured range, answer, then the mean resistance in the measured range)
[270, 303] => 2.6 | 9.53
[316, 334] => -0.8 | 10.5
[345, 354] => 1.0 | 8.81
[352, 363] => -2.9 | 12.5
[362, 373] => -2.0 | 11.6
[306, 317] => -0.3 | 10.4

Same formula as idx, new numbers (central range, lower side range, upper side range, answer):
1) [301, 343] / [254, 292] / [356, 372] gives 0.14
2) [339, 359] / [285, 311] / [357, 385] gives 0.20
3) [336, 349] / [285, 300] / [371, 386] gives 0.38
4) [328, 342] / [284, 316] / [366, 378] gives 0.10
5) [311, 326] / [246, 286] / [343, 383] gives 0.01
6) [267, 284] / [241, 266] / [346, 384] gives 0.06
